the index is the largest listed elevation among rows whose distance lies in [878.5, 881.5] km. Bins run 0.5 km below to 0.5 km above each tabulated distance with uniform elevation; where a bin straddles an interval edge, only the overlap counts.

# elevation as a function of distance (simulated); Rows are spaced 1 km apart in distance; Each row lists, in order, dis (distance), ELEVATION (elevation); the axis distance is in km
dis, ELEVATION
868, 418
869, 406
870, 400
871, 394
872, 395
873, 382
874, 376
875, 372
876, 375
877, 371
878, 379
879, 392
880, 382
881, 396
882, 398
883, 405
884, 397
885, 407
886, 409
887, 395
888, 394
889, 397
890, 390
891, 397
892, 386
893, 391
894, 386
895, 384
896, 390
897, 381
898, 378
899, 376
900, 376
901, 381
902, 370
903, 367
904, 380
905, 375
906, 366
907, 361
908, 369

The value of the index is 396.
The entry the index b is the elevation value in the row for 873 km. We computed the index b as 382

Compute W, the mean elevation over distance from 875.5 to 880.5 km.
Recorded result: 380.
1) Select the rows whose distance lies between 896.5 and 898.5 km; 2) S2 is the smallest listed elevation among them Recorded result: 378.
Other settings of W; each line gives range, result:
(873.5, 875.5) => 374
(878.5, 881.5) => 390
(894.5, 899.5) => 382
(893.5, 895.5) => 385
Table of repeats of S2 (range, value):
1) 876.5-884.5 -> 371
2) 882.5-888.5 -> 394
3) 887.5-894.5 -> 386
